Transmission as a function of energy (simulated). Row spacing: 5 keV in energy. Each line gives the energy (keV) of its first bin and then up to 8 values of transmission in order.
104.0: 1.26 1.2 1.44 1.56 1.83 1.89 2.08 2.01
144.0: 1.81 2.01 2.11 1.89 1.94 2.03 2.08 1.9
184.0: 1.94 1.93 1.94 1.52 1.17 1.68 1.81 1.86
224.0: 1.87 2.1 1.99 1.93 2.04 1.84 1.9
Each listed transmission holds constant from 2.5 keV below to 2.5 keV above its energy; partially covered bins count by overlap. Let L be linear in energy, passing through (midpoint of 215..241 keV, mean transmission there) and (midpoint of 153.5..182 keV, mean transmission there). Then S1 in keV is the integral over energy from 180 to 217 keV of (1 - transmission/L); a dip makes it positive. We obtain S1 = 4.5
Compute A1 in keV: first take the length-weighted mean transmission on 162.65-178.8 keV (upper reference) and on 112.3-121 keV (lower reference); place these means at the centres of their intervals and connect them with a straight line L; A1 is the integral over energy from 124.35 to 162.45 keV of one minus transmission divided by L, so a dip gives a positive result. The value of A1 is -4.7 keV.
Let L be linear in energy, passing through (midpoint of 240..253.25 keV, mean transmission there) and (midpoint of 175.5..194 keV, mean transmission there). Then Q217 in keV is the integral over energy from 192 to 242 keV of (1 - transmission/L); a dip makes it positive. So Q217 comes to 3.77 keV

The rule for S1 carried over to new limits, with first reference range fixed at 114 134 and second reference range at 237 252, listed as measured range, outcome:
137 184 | -4.2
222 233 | -0.5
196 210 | 3.2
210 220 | 0.4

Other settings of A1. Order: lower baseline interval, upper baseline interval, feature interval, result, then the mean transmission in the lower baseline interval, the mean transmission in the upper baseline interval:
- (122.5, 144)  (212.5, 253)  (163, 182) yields -0.5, 1.94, 1.93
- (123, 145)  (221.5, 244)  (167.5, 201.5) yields 1.0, 1.94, 1.98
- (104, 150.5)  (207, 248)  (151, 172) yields -2.4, 1.73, 1.91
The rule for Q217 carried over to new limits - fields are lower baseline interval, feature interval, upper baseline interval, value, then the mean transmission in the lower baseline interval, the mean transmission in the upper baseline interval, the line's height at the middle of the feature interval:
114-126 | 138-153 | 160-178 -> -1.1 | 1.64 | 2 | 1.82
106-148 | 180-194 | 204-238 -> -1.0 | 1.73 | 1.83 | 1.8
